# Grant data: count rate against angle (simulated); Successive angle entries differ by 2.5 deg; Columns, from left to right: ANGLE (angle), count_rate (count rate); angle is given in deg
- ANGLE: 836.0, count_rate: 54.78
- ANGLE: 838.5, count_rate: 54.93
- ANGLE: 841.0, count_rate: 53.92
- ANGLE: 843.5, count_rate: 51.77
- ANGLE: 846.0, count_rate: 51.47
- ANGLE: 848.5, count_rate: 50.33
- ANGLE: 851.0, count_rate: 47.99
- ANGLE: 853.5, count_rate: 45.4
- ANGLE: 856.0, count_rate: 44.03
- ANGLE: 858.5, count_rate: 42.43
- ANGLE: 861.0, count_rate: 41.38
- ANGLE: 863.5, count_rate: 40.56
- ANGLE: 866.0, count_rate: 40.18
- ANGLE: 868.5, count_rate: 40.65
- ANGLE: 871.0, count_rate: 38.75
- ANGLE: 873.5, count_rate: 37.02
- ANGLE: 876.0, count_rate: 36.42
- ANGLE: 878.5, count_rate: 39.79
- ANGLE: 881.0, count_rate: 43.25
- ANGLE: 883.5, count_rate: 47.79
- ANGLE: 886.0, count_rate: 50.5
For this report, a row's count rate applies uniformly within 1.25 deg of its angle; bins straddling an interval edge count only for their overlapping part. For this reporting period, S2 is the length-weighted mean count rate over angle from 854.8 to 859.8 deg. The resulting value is 43.2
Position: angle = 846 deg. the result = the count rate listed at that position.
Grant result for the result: 51.47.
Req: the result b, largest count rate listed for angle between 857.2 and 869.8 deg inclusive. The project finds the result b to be 42.43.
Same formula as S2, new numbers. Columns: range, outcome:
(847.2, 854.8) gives 47.9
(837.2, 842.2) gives 54.4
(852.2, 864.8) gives 42.8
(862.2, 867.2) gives 40.4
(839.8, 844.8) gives 52.8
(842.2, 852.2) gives 50.4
